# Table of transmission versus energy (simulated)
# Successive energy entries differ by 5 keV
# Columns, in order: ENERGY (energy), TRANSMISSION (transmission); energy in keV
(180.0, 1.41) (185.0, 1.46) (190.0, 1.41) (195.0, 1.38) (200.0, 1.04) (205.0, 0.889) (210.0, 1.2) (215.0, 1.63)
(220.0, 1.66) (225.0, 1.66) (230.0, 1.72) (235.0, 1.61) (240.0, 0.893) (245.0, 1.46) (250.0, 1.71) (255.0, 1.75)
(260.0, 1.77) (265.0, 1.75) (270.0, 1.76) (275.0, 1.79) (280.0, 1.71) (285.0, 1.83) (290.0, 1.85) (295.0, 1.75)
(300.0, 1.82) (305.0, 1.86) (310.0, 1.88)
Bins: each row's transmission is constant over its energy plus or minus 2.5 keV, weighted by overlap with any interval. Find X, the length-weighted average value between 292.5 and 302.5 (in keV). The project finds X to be 1.79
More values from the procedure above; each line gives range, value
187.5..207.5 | 1.18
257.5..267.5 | 1.76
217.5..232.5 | 1.68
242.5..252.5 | 1.59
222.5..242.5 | 1.47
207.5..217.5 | 1.41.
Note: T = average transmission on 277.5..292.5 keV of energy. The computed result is 1.8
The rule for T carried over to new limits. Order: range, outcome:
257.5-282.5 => 1.76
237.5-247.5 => 1.18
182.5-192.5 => 1.44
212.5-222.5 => 1.64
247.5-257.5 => 1.73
